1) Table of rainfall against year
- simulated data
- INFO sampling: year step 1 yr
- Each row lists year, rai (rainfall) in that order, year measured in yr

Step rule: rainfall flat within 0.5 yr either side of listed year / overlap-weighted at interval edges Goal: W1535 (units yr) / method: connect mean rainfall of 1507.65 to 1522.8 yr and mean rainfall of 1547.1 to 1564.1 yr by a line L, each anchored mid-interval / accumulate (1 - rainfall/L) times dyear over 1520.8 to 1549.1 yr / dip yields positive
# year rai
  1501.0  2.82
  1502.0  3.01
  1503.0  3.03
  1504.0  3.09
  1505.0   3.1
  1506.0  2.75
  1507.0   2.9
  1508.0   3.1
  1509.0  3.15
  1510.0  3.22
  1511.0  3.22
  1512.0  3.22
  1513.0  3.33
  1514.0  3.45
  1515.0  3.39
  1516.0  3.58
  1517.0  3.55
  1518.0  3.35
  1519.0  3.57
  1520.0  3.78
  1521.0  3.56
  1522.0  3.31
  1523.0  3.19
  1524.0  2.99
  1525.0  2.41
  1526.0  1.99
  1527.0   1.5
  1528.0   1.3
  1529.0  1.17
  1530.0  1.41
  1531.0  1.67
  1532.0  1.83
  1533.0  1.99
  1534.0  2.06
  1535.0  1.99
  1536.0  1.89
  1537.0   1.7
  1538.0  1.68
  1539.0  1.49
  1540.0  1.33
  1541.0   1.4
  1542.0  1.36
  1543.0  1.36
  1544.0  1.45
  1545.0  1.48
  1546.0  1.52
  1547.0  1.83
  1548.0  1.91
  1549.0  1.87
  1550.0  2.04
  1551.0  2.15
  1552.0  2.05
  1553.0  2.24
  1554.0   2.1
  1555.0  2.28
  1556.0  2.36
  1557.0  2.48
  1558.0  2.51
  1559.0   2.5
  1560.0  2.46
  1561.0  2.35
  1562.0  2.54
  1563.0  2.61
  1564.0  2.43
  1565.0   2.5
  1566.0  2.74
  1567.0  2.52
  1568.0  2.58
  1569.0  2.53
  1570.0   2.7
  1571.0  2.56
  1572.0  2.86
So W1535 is 9.9 yr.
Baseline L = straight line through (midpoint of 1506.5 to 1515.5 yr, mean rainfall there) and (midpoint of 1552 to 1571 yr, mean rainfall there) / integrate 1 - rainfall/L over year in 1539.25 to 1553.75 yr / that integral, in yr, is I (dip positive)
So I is 5.2 yr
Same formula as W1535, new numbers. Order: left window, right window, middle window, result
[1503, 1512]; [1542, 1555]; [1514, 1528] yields -1.9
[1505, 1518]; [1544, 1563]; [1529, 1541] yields 4.3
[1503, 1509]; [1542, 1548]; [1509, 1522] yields -3.9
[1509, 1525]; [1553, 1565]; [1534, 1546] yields 5.3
